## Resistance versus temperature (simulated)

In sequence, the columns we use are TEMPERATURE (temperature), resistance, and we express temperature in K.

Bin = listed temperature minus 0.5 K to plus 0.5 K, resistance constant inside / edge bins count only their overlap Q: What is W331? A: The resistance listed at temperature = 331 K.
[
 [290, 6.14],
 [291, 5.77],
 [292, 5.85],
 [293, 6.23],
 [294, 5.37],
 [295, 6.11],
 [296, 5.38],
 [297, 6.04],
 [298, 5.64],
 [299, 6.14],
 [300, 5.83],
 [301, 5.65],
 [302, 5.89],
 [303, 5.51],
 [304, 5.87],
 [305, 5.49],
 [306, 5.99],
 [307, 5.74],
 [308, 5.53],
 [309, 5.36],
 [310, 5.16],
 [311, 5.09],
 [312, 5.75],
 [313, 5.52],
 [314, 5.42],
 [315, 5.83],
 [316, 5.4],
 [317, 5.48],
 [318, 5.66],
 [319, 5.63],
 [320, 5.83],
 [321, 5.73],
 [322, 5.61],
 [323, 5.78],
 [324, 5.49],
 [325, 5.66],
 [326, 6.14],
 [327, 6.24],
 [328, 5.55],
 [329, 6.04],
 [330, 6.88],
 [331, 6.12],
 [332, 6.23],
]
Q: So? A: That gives 6.12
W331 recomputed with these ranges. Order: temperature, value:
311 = 5.09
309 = 5.36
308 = 5.53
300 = 5.83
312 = 5.75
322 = 5.61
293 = 6.23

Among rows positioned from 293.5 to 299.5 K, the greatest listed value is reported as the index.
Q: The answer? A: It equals 6.14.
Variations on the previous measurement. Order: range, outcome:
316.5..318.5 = 5.66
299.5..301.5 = 5.83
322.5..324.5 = 5.78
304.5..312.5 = 5.99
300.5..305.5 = 5.89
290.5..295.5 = 6.23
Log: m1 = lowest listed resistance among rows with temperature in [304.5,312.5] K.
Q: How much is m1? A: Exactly 5.09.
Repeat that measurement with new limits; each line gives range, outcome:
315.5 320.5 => 5.4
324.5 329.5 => 5.55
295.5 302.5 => 5.38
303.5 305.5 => 5.49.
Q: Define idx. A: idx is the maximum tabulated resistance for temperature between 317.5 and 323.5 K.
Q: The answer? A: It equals 5.83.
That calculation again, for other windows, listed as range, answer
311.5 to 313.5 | 5.75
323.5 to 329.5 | 6.24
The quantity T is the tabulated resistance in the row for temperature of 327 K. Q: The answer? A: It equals 6.24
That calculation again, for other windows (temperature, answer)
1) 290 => 6.14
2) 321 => 5.73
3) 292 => 5.85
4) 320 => 5.83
